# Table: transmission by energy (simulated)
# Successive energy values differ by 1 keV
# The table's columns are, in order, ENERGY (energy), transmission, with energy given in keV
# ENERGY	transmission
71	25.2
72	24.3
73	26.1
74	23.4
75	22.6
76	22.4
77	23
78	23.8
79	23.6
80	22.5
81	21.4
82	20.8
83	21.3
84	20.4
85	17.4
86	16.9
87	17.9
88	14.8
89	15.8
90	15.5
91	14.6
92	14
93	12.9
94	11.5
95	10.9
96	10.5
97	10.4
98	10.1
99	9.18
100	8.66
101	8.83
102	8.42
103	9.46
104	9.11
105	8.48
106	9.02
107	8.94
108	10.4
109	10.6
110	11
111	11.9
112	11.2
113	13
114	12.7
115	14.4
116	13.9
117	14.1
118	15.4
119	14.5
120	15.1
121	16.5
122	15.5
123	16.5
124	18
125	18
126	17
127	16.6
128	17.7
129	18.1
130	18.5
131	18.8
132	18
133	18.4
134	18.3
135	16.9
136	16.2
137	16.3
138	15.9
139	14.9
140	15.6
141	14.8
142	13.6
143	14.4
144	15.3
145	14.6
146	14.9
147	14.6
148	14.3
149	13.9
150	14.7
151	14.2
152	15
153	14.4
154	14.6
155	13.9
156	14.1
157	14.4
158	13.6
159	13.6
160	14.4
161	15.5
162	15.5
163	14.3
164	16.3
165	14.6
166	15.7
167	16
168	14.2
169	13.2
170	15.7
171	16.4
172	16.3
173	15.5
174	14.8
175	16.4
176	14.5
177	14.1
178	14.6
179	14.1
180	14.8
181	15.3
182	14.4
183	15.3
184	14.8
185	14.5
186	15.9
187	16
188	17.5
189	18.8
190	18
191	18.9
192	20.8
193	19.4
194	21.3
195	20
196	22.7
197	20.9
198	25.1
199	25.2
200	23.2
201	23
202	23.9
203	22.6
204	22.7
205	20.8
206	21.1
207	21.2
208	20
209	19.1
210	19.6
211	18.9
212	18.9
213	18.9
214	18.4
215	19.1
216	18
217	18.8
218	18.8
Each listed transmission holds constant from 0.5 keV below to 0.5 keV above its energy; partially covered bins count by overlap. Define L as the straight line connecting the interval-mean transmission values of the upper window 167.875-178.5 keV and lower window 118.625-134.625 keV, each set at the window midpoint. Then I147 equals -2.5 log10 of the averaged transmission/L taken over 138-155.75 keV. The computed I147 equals 0.12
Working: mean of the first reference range 17.2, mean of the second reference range 15.1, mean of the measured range 14.6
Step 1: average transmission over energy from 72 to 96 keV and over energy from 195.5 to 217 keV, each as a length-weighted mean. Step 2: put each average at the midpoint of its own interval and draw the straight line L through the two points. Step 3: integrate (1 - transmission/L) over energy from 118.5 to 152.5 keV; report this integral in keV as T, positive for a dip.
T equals 6.3 keV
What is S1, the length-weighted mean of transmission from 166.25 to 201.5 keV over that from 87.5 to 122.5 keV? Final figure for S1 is 1.45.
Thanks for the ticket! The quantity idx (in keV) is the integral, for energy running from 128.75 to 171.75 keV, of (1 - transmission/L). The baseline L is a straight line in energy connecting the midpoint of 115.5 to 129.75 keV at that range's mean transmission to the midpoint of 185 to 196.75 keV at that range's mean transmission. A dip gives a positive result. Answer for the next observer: 4.8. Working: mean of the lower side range 16.2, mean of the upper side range 18.9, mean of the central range 15.4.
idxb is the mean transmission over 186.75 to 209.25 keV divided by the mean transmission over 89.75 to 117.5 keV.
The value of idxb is 1.88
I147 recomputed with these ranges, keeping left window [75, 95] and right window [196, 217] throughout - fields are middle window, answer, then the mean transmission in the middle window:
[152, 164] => 0.35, 14.5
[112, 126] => 0.25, 15.1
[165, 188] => 0.32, 15.2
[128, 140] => 0.13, 17.2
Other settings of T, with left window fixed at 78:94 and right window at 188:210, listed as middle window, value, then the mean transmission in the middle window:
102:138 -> 8.6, 14.5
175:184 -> 2.6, 14.7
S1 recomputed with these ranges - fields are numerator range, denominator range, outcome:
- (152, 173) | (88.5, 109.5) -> 1.37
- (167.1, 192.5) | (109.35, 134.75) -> 1.01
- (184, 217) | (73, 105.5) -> 1.27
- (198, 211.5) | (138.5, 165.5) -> 1.49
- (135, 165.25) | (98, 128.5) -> 1.16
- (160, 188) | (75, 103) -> 0.96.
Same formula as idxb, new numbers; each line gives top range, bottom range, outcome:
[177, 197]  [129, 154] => 1.10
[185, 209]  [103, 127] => 1.56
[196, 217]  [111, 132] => 1.34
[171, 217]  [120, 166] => 1.19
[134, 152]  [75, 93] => 0.79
